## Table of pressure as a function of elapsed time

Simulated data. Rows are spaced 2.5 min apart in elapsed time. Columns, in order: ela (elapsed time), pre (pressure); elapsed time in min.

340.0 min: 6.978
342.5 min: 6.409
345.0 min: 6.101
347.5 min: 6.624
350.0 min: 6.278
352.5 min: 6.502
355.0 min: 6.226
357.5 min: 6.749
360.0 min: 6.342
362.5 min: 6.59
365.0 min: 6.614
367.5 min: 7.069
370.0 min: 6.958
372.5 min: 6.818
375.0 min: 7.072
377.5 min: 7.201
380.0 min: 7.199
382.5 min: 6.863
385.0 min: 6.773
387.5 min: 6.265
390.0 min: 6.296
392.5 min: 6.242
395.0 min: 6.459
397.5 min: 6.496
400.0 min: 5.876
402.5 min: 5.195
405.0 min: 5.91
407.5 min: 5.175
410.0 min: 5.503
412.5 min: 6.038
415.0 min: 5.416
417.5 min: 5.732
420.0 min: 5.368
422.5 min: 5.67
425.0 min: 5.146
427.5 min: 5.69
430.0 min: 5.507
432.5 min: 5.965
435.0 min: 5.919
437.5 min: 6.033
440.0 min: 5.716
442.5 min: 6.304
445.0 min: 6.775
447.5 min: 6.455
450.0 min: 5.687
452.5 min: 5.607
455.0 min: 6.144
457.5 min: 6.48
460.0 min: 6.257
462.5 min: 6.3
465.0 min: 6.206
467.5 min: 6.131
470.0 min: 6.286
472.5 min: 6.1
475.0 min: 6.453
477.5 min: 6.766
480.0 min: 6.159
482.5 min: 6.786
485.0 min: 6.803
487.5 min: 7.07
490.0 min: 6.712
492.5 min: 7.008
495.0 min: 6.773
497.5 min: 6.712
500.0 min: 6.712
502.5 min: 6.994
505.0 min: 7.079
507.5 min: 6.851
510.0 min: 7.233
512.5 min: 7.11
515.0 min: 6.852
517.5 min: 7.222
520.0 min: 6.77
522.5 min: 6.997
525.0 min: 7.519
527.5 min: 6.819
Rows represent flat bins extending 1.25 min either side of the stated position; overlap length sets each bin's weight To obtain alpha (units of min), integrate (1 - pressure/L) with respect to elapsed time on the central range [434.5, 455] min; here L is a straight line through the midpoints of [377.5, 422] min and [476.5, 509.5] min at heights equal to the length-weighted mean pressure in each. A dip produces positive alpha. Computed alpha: 1.14 min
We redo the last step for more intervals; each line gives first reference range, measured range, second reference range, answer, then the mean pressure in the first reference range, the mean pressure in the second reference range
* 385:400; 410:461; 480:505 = 5.20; 6.35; 6.82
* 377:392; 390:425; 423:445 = 3.00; 6.72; 5.84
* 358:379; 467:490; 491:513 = 1.29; 6.83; 6.93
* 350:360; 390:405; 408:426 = -0.60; 6.45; 5.54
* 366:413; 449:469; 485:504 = 1.76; 6.4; 6.85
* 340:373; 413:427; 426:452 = 1.40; 6.57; 5.99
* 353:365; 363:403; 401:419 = -3.64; 6.49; 5.57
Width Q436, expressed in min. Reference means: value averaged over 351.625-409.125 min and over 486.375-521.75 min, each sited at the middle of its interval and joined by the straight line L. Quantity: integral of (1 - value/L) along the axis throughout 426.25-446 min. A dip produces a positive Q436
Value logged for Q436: 2.1 min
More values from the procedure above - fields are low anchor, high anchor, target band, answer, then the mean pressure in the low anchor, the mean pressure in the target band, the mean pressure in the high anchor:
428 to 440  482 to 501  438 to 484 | 0.3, 5.83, 6.26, 6.82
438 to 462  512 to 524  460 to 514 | -0.4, 6.16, 6.67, 6.99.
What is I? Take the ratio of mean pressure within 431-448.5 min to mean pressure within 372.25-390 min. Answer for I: 0.90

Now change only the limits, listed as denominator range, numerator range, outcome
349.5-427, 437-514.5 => 1.04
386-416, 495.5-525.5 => 1.18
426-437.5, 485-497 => 1.19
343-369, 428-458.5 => 0.93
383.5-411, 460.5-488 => 1.07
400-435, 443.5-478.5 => 1.12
